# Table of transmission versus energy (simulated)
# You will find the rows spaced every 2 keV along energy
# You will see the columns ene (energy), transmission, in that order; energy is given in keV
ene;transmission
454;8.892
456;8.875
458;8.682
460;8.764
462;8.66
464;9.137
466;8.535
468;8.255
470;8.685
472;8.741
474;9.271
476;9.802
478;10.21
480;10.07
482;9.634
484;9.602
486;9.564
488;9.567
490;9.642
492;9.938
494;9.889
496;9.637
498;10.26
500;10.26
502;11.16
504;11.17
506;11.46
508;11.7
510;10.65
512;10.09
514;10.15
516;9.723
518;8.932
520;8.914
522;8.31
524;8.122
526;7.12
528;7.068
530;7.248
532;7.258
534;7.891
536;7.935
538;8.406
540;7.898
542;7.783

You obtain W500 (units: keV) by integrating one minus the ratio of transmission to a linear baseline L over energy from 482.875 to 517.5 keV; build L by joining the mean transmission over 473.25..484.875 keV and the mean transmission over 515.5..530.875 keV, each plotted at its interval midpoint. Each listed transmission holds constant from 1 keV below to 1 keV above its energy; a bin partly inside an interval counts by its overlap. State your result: -4.9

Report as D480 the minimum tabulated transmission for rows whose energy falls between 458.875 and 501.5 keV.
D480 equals 8.255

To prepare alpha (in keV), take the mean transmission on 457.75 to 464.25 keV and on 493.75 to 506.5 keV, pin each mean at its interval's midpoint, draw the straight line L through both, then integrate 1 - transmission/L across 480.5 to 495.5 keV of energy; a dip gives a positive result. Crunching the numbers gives 0.5 keV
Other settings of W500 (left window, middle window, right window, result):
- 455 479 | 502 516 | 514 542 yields -4.0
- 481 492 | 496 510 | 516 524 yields -2.6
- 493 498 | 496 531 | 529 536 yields -3.1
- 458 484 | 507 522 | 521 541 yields -3.3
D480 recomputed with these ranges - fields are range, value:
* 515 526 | 7.12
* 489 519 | 8.932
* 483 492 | 9.564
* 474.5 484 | 9.602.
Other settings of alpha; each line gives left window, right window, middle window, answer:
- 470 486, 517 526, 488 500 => -1.0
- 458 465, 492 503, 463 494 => 0.3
